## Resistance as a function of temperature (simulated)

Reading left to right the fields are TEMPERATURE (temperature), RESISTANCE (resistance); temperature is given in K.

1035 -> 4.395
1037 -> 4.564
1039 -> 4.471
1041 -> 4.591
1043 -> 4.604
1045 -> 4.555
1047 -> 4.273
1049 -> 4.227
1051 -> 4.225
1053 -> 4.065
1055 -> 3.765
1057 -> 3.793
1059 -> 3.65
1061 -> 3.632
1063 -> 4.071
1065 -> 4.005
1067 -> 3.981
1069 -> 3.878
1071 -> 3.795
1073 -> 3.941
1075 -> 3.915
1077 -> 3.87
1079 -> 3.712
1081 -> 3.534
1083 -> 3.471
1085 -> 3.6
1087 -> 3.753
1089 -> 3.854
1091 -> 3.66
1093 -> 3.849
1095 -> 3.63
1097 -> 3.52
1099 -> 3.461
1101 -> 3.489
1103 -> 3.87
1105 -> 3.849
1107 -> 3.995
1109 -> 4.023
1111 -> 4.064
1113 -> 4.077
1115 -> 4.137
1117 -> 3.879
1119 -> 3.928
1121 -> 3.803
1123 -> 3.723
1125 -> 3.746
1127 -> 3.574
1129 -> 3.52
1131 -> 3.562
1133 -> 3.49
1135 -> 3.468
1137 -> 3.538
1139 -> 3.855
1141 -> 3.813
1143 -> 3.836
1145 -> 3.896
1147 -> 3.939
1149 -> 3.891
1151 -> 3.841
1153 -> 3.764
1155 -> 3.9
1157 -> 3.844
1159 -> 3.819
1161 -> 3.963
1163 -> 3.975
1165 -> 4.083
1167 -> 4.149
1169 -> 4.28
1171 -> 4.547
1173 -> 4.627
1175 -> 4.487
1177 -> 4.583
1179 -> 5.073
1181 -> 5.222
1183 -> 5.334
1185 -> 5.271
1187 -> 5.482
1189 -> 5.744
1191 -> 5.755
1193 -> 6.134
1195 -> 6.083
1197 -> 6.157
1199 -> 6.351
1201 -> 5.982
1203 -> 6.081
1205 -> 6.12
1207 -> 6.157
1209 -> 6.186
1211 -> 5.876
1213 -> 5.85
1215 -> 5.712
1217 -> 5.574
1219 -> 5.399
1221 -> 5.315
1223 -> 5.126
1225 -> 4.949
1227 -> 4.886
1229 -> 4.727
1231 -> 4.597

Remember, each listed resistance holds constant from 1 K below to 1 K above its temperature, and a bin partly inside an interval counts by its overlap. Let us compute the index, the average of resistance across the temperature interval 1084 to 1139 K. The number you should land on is 3.75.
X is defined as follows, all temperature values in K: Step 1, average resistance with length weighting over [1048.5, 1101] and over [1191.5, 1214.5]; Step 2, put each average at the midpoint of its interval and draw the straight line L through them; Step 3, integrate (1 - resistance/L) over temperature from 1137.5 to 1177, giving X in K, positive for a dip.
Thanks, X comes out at 9.2 K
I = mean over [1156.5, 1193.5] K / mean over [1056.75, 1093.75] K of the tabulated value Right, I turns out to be 1.25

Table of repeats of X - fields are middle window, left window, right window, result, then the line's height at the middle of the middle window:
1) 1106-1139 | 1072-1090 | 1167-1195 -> 4.0 K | 4.31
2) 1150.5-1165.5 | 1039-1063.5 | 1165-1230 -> 3.4 K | 5.05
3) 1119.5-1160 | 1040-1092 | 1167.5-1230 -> 8.7 K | 4.77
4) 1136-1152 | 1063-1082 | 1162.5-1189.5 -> 2.4 K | 4.49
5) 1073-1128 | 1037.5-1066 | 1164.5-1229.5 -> 9.4 K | 4.56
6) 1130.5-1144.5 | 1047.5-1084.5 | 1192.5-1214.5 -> 3.8 K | 5.02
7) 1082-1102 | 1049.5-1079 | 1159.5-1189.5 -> 2.3 K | 4.1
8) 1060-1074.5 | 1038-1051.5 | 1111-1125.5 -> 1.3 K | 4.27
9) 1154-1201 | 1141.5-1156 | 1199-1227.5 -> -2.2 K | 4.68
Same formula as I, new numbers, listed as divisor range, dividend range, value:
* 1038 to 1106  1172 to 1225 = 1.43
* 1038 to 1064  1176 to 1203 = 1.36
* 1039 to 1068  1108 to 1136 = 0.92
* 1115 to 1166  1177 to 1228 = 1.49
